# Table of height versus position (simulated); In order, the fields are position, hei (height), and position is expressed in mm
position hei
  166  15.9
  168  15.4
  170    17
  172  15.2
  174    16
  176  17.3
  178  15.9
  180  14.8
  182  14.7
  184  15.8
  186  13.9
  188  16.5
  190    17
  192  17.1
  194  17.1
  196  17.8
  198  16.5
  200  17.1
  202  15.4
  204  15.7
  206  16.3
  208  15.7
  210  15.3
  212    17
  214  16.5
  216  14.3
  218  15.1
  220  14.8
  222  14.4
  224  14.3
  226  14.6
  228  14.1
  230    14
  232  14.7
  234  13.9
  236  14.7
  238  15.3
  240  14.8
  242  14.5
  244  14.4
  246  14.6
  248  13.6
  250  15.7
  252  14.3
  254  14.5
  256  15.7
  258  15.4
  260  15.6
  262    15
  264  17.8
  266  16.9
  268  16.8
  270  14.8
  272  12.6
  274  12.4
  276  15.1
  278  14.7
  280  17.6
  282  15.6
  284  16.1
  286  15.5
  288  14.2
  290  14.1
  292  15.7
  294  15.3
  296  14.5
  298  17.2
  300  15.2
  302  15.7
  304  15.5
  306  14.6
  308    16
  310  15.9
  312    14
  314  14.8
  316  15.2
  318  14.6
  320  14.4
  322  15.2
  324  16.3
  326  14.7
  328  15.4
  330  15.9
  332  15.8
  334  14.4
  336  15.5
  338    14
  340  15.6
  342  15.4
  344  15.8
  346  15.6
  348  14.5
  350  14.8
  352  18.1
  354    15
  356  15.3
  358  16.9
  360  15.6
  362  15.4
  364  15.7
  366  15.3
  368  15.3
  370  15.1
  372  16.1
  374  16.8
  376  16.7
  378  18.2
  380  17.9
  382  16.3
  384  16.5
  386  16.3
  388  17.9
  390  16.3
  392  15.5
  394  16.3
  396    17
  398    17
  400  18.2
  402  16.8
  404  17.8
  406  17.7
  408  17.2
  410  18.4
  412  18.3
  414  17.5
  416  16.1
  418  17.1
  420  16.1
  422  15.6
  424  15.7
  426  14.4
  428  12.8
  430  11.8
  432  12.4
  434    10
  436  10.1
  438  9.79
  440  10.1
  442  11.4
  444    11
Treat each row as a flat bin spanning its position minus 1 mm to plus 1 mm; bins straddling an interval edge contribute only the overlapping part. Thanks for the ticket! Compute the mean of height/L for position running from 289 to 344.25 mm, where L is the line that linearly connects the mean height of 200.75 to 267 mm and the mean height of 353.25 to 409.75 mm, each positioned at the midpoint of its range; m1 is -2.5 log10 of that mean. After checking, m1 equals 0.048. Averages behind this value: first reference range 15.1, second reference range 16.5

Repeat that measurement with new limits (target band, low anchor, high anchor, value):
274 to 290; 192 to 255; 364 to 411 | 0.04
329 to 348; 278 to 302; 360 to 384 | 0.05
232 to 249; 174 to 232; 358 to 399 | 0.10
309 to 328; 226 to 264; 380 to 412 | 0.06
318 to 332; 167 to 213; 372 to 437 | 0.05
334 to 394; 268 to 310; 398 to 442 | -0.07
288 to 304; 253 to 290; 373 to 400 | 0.02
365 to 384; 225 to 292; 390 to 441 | -0.09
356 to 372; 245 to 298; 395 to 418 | 0.07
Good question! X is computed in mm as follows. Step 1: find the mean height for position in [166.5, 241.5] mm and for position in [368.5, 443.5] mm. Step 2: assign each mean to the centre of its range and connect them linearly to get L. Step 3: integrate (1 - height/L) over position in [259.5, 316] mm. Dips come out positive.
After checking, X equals 0.79 mm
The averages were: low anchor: 15.6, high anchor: 15.5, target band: 15.3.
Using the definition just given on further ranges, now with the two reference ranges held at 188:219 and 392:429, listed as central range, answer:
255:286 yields 1.7 mm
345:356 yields 0.6 mm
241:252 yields 1.2 mm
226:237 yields 1.4 mm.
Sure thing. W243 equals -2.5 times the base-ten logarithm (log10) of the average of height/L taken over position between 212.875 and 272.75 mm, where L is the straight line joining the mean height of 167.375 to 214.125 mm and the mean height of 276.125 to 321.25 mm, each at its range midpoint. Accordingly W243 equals 0.06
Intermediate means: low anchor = 16.1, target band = 14.9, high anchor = 15.3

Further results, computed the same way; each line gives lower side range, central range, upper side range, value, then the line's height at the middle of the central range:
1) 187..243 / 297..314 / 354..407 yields 0.040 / 16.1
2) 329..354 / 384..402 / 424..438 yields -0.239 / 13.5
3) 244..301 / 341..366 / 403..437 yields -0.030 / 15.2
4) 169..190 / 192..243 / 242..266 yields 0.006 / 15.5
